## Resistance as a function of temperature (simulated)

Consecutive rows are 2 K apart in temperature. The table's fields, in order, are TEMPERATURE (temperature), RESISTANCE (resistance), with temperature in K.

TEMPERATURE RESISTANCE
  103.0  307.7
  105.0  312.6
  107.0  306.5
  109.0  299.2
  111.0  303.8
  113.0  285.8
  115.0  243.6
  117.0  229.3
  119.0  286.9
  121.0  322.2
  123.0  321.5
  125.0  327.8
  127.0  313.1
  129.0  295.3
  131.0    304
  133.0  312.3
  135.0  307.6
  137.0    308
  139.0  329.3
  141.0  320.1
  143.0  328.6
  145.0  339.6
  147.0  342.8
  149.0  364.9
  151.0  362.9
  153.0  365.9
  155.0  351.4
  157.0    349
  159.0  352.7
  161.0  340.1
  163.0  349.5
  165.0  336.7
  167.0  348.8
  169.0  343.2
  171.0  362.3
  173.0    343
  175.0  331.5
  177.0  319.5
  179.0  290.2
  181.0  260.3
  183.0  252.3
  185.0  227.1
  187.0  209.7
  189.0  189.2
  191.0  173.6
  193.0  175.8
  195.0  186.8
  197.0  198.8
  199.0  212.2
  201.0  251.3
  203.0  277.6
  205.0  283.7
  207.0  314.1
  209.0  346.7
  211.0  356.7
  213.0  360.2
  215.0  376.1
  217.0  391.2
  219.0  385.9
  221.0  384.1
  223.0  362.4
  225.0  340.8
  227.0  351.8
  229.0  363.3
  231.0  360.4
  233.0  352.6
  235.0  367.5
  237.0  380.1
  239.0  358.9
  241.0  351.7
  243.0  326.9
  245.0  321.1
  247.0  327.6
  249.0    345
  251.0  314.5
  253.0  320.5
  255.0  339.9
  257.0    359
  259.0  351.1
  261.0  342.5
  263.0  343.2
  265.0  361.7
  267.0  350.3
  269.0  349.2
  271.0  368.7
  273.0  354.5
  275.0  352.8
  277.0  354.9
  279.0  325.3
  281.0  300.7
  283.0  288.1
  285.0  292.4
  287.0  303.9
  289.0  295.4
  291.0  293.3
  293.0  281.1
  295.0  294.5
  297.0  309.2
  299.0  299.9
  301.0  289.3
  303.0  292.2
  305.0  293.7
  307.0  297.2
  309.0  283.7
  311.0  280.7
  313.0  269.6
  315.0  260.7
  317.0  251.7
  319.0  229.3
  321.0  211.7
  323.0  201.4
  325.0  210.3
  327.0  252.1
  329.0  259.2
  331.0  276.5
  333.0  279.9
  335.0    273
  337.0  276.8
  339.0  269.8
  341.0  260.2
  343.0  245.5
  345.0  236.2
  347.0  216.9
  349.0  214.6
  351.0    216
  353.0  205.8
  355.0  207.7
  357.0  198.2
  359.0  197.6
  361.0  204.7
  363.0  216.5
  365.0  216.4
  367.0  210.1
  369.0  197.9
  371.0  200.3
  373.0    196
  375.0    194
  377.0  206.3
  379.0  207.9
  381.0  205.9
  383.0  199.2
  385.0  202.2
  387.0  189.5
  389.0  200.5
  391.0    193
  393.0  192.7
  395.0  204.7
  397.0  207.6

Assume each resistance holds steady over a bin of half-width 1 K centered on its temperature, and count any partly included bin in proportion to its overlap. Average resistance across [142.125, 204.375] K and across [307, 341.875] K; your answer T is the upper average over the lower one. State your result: 0.87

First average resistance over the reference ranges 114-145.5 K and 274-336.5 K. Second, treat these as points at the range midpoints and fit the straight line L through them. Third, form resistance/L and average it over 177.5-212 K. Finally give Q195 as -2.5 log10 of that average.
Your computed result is 0.19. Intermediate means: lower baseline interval 305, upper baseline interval 281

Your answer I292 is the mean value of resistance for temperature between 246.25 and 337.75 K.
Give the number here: 300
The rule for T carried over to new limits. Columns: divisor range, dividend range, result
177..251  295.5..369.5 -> 0.81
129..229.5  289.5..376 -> 0.79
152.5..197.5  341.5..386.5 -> 0.72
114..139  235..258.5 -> 1.14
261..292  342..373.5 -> 0.64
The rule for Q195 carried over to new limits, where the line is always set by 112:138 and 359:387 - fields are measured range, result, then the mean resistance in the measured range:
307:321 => -0.16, 261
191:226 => -0.15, 302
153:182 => -0.19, 335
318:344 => -0.14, 250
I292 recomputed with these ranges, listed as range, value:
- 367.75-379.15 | 200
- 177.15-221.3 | 277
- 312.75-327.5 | 234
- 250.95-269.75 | 345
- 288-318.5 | 285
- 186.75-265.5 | 319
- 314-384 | 226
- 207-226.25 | 364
